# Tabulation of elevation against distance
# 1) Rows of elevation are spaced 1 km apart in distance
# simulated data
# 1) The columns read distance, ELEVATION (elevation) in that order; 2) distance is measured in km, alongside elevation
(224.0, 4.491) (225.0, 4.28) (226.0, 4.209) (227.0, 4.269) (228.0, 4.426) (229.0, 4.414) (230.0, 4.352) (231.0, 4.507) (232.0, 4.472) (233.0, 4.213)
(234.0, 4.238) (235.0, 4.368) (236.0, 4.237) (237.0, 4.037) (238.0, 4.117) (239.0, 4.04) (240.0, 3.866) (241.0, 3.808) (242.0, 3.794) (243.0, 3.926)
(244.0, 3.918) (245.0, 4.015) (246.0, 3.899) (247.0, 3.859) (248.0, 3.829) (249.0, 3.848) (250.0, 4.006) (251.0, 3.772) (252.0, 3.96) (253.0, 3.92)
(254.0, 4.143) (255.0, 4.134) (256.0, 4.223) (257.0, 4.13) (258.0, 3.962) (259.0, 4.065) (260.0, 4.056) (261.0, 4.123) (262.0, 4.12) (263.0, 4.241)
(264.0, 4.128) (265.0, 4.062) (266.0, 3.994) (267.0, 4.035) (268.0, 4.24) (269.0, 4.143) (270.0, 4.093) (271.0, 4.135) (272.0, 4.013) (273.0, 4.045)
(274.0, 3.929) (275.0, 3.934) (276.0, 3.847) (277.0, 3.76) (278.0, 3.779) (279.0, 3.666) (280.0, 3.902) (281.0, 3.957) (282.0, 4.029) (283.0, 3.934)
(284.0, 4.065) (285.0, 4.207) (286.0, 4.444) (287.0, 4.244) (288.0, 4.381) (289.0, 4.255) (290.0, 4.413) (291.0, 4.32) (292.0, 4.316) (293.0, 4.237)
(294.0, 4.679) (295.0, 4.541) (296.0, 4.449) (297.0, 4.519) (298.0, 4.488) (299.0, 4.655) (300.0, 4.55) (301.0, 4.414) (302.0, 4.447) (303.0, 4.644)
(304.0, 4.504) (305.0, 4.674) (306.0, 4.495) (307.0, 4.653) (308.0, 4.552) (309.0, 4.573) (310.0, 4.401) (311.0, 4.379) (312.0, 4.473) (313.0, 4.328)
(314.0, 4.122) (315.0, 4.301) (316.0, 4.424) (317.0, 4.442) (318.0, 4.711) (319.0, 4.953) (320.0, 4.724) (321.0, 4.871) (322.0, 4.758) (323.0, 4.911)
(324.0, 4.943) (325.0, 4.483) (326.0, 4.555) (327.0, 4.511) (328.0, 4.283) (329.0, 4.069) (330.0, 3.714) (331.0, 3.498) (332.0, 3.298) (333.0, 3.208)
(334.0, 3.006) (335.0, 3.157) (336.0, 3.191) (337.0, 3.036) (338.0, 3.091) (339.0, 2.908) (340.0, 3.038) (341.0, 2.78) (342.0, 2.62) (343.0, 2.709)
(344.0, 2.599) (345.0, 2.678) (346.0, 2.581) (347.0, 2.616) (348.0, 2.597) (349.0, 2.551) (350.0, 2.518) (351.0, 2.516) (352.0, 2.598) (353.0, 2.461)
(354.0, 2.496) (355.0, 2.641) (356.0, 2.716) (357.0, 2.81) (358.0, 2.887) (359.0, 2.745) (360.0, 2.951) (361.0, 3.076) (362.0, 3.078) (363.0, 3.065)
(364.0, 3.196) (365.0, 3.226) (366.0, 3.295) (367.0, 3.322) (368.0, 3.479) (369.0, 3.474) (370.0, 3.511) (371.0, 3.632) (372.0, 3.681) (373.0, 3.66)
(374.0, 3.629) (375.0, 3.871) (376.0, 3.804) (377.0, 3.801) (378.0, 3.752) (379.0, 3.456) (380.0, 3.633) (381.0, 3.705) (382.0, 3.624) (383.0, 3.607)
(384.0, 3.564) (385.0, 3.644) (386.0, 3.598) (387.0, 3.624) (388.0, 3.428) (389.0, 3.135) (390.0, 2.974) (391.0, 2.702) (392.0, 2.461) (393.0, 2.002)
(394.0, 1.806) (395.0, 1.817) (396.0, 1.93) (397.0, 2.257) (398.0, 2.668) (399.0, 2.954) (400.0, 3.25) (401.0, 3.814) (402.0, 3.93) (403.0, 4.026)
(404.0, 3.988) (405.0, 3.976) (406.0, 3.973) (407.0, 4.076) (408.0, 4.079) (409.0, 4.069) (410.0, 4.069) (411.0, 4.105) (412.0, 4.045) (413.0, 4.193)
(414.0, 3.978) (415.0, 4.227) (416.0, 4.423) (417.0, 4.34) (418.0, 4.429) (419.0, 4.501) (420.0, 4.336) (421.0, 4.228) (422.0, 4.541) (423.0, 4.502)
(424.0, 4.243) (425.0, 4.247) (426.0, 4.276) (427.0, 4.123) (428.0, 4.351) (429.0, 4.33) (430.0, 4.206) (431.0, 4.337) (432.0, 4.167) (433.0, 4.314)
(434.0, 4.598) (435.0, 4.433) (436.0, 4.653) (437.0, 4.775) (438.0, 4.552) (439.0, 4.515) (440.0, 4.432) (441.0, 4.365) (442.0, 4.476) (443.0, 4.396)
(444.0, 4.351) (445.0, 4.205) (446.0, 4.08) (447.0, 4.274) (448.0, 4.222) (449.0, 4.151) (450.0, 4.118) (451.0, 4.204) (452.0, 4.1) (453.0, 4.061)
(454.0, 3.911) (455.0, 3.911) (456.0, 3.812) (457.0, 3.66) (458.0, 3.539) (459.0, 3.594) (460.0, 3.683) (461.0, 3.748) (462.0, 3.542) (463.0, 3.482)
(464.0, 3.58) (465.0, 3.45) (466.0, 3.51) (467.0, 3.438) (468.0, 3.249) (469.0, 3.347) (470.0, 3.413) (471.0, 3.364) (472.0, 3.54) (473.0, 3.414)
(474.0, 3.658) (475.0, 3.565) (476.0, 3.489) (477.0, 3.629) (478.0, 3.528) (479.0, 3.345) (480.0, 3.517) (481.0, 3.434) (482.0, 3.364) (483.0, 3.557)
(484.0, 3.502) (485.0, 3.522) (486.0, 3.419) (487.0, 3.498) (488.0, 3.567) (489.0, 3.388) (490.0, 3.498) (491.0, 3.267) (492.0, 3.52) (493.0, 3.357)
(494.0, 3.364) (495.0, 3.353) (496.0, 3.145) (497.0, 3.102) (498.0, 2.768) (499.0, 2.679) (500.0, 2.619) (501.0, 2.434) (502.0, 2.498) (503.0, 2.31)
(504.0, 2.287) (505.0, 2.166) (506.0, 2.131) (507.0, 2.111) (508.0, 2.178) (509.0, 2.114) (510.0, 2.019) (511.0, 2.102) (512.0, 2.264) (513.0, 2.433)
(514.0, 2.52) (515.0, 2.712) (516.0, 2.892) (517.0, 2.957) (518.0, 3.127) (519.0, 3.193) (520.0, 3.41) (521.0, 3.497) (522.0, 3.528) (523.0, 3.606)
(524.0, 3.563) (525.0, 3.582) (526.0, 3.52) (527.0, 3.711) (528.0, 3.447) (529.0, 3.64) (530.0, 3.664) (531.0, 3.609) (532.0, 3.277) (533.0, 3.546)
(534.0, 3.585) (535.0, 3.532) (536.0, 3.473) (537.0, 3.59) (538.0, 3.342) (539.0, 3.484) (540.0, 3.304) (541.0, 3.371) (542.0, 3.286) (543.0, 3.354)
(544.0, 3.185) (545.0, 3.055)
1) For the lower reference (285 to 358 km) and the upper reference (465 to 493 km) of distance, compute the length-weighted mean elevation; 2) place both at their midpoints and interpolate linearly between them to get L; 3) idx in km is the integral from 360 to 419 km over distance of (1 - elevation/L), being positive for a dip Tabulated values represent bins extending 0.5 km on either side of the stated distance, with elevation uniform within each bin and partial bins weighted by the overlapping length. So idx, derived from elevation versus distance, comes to 3.1 km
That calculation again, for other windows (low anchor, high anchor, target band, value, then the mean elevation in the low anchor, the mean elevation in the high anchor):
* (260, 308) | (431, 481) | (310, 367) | 9.3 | 4.23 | 3.9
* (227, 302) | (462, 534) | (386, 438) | -4.4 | 4.14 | 3.17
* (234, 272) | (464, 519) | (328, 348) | 3.4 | 4.04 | 3.05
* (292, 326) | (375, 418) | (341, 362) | 7.1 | 4.55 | 3.5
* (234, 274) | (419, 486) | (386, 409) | 4.7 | 4.03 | 3.95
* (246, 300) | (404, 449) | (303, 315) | -0.9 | 4.12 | 4.29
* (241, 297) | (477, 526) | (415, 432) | -4.9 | 4.08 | 3.01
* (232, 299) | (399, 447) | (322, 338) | 1.1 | 4.1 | 4.23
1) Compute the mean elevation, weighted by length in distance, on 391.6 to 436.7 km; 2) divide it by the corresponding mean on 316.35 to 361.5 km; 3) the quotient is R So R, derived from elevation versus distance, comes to 1.1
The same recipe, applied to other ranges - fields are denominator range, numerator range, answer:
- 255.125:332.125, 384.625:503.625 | 0.86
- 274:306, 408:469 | 0.97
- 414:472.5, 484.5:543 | 0.76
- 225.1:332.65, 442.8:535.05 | 0.79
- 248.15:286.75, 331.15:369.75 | 0.72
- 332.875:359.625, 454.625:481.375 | 1.28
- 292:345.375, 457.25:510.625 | 0.78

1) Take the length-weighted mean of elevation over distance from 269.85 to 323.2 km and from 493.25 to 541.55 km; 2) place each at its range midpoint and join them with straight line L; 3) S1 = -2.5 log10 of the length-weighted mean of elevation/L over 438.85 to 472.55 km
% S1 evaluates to -0.14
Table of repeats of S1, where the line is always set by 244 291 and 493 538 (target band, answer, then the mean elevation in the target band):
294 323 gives -0.175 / 4.55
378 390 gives 0.006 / 3.53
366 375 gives 0.016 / 3.55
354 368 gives 0.212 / 3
